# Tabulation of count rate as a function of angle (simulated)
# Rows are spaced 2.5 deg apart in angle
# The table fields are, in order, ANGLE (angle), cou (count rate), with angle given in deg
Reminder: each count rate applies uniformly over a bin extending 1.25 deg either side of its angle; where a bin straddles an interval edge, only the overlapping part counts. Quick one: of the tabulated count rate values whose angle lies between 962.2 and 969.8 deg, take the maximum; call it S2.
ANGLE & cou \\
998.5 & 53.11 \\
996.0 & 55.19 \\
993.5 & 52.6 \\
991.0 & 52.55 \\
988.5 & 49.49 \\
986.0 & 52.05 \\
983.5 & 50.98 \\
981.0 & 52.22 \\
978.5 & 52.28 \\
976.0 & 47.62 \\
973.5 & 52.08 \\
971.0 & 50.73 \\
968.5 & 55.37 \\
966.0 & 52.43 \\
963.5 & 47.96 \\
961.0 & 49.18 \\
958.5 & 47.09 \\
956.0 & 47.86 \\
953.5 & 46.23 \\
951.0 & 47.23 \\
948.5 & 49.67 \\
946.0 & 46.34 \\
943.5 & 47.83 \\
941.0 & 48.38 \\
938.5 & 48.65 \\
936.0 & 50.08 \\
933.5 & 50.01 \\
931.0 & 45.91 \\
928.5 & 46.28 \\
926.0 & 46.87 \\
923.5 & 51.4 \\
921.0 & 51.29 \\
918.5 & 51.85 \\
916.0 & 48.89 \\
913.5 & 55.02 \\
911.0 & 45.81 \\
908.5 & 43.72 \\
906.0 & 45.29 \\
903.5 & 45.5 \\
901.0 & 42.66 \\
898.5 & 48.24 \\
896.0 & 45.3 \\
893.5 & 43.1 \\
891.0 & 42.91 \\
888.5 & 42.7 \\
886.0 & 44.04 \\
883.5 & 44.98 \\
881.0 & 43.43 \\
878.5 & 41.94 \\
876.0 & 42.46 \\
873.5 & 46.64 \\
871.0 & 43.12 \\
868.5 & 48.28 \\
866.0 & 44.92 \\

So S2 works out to 55.37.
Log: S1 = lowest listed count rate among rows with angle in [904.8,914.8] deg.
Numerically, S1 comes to 43.72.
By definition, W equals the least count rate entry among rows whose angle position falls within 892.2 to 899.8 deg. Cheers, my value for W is 43.1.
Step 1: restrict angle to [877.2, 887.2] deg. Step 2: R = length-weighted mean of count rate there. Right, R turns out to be 43.6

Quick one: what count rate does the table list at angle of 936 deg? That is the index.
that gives 50.08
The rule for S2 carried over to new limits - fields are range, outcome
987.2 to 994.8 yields 52.6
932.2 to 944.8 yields 50.08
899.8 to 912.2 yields 45.81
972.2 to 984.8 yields 52.28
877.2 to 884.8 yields 44.98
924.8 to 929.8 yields 46.87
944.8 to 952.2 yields 49.67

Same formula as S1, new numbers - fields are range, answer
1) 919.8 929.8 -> 46.28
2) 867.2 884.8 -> 41.94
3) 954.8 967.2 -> 47.09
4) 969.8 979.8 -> 47.62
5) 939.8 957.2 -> 46.23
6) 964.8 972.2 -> 50.73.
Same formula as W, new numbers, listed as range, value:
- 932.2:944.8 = 47.83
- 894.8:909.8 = 42.66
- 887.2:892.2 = 42.7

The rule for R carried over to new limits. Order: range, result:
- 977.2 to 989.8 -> 51.4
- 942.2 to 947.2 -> 47.1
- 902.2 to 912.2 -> 45.1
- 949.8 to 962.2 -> 47.5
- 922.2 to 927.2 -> 49.2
